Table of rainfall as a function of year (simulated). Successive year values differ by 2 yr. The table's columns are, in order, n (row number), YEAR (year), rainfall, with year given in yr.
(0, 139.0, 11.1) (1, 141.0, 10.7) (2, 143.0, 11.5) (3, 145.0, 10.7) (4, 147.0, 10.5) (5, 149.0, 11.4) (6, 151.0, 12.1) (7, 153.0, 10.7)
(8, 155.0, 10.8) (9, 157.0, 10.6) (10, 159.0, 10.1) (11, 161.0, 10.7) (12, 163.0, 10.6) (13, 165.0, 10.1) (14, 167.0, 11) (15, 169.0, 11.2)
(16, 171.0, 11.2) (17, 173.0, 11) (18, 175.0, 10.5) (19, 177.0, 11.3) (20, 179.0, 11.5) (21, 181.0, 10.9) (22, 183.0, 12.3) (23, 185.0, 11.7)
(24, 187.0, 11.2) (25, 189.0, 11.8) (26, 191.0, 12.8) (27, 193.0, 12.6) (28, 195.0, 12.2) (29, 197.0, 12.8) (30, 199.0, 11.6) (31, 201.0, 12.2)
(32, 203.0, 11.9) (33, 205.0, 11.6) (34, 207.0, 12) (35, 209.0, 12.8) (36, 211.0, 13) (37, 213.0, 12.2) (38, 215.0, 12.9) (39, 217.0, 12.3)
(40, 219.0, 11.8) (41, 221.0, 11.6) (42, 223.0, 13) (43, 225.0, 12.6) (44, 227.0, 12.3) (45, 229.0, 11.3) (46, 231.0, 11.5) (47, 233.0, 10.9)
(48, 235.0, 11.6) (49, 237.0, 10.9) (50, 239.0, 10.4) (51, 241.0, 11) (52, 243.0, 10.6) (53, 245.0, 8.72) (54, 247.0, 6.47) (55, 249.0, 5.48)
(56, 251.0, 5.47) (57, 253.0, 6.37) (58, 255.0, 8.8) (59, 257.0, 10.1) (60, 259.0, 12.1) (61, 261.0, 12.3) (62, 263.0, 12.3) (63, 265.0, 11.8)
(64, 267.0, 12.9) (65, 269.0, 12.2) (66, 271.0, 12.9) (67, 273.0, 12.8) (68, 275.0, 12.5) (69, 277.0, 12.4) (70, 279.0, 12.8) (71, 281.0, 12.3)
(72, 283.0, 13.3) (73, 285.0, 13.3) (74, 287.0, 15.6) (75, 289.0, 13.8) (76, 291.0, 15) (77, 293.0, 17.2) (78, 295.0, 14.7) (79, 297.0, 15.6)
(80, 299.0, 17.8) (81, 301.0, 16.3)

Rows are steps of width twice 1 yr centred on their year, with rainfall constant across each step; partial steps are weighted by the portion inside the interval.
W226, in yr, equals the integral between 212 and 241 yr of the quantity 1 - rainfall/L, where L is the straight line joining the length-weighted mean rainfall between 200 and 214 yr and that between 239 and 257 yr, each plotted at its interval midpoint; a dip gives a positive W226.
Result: -4.3 yr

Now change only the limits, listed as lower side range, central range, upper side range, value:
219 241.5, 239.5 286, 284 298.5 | 9.4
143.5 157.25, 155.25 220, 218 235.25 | -1.1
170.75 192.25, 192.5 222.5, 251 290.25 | -1.6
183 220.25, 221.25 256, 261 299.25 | 8.0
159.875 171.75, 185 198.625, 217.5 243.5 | -1.3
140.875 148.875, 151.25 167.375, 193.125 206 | 0.9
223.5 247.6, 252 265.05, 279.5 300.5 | 2.2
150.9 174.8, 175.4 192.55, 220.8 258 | -1.8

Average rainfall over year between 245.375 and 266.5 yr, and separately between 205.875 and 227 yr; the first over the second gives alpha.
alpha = 0.7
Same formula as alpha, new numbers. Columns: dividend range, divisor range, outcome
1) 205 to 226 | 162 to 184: 1.12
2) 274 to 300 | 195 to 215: 1.17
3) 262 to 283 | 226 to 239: 1.10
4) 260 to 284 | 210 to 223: 1.02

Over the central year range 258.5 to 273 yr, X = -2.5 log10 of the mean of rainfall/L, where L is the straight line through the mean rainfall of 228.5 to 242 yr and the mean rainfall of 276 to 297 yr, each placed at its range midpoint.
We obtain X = 0.042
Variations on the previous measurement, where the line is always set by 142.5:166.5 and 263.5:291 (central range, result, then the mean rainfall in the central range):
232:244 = 0.13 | 10.9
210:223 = -0.04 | 12.4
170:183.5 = 0.00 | 11.2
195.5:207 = -0.03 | 12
